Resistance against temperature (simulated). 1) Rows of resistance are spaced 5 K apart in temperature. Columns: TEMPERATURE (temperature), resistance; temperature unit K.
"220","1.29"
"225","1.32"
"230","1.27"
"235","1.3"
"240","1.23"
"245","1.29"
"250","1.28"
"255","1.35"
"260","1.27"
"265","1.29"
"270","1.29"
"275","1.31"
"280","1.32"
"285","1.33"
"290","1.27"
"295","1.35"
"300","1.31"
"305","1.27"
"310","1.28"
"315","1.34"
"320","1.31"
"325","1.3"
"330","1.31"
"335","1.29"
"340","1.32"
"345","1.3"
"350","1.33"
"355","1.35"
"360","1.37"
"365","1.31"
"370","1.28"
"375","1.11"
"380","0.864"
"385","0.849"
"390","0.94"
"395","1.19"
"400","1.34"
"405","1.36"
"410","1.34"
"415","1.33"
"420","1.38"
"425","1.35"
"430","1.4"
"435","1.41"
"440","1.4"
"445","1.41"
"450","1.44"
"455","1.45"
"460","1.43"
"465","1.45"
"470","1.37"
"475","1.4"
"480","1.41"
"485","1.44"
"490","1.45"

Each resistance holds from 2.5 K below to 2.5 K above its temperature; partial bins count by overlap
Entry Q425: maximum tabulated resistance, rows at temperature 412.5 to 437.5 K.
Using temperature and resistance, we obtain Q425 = 1.41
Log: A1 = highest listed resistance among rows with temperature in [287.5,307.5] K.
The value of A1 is 1.35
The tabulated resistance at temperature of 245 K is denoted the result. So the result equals 1.29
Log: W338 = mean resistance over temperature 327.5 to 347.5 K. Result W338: 1.31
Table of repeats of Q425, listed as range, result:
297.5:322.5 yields 1.34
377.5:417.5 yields 1.36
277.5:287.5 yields 1.33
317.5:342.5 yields 1.32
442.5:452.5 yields 1.44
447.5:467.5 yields 1.45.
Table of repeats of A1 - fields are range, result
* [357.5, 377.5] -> 1.37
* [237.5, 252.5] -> 1.29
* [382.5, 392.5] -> 0.94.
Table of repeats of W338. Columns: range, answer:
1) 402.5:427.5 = 1.35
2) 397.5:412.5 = 1.35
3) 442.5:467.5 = 1.44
